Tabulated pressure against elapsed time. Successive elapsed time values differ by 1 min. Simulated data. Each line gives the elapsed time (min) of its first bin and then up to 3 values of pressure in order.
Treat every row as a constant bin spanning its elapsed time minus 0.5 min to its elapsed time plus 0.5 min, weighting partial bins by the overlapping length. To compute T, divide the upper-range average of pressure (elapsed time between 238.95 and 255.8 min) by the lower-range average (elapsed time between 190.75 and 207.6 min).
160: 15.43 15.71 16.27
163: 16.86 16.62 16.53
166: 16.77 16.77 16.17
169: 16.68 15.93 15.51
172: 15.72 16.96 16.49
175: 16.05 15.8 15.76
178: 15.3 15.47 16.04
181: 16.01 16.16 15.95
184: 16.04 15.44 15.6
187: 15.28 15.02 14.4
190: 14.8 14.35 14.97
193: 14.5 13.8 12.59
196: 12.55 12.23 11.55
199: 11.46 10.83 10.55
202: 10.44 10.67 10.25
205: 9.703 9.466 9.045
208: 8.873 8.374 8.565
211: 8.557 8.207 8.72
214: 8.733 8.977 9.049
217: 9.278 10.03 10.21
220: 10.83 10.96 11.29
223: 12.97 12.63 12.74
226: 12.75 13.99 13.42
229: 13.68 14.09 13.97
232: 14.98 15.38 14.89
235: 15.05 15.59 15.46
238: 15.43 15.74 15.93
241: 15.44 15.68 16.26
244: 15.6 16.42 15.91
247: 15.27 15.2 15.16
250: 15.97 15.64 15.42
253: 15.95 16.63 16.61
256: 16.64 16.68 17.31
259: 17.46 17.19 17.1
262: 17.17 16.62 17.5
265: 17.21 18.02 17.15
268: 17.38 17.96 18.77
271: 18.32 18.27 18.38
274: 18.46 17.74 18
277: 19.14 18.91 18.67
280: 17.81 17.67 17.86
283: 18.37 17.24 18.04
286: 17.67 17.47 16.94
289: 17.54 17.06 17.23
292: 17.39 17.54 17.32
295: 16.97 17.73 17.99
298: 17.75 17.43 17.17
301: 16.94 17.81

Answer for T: 1.36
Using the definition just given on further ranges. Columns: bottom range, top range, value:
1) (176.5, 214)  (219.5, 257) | 1.17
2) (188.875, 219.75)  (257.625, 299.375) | 1.64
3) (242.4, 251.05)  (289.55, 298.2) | 1.11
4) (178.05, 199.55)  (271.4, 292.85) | 1.23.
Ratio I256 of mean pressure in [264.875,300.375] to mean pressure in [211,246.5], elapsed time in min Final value 1.36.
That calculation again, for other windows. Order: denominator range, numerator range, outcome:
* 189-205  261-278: 1.45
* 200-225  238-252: 1.58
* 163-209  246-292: 1.22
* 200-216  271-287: 1.95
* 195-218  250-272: 1.73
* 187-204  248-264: 1.29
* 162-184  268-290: 1.11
